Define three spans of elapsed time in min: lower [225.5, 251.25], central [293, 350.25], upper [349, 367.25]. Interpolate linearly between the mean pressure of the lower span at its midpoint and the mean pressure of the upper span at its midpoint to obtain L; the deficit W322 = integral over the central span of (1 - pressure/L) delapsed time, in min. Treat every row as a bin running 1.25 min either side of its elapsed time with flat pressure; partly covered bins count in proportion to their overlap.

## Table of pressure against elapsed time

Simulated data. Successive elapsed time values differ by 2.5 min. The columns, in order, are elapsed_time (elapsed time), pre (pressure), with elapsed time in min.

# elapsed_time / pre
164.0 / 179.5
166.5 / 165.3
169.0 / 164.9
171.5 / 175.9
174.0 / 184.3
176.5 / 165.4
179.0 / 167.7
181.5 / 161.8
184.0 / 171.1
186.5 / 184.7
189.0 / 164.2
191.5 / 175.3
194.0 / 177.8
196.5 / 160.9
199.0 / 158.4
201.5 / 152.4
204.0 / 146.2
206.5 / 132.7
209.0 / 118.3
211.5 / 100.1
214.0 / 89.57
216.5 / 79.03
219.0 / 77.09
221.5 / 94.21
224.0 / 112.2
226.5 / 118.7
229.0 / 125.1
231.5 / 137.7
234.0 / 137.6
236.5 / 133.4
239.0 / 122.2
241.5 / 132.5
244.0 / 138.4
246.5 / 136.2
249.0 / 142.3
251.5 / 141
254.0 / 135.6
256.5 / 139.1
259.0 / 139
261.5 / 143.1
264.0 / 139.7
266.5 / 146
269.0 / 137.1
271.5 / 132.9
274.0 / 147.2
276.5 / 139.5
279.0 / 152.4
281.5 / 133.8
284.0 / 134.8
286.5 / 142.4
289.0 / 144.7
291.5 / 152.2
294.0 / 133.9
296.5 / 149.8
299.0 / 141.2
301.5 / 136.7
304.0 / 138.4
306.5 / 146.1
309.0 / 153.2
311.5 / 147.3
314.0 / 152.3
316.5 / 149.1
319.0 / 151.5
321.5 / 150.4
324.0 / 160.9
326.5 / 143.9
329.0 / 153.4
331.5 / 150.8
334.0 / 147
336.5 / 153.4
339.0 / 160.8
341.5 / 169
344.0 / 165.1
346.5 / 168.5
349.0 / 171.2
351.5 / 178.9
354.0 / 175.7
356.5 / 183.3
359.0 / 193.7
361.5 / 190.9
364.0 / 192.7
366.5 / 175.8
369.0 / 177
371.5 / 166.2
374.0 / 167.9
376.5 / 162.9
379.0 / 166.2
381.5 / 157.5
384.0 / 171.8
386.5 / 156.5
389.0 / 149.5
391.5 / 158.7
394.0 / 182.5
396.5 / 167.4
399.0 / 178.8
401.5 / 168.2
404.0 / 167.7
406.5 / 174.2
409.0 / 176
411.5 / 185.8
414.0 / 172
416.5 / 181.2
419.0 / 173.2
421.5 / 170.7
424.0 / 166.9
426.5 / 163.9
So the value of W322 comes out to 5.6 min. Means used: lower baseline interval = 133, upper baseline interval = 184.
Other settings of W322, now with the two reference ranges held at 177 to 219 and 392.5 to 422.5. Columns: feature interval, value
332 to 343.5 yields 0.5 min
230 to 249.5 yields 2.1 min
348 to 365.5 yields -1.7 min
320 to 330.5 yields 0.7 min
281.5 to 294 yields 1.3 min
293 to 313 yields 2.0 min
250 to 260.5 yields 1.0 min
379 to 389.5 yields 0.7 min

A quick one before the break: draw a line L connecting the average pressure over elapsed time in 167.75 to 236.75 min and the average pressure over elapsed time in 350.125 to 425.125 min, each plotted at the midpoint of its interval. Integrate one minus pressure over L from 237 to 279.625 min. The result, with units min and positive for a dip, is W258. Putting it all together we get 3.52 min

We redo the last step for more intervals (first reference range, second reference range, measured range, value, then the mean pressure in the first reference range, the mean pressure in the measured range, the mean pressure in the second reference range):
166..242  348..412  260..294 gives 2.8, 141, 142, 173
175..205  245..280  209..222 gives 5.5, 166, 90.6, 141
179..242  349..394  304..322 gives 1.1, 135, 149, 172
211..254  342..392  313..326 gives 0.1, 119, 152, 172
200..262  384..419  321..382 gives -4.0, 125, 168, 171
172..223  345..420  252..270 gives 1.6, 143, 140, 173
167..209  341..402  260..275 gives 2.4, 164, 141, 172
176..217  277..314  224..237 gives 1.6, 148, 129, 144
